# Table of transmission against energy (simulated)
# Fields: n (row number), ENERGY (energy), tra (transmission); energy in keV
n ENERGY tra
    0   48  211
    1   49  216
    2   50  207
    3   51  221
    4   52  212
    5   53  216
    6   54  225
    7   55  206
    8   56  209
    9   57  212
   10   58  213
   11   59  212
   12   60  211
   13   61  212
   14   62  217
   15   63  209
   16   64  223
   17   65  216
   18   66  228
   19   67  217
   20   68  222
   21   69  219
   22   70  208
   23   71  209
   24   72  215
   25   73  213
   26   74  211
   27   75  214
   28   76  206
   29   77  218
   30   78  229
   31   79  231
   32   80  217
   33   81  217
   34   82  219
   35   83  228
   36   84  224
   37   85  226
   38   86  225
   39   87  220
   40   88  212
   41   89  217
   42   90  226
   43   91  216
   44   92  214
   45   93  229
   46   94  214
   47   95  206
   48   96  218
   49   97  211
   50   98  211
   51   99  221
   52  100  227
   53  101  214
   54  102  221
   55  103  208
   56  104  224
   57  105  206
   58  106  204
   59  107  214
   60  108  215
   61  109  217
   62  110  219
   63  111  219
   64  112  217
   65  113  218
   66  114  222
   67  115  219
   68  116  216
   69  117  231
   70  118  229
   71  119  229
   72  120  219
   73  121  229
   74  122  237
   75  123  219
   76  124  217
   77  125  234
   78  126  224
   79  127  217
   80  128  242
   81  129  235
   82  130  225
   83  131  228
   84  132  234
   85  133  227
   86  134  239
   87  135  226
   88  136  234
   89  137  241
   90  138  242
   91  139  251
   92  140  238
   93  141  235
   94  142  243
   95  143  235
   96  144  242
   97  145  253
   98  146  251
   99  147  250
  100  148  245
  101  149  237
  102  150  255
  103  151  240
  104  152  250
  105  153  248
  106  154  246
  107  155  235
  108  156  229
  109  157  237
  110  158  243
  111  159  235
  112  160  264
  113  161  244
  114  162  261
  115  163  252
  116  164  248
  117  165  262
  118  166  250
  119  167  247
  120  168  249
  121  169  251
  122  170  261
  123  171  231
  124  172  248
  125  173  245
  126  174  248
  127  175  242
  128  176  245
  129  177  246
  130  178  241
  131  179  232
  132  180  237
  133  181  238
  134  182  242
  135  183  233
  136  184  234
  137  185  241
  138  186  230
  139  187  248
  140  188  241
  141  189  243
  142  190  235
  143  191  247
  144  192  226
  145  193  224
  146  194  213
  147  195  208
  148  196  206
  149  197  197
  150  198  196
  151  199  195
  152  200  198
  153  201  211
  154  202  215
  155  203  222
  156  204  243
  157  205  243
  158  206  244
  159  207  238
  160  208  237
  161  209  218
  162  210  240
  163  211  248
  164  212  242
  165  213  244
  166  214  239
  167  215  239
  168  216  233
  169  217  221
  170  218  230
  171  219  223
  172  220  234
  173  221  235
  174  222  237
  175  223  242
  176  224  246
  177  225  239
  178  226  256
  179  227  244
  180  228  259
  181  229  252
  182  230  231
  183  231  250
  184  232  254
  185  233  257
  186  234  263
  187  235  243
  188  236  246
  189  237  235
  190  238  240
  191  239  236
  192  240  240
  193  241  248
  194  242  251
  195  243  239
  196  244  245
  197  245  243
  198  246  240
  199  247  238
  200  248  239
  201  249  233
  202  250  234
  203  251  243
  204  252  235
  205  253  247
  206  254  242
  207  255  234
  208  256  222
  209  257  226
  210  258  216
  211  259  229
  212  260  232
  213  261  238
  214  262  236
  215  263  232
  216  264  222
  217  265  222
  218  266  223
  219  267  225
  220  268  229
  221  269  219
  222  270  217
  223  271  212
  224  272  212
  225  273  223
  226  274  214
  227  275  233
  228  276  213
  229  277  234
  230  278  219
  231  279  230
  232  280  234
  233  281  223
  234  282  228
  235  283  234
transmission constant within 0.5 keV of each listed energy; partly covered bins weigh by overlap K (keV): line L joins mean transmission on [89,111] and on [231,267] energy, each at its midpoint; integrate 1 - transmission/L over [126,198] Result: -4.5 keV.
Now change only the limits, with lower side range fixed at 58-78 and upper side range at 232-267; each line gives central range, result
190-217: 0.7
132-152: -1.5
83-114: 0.2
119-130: -0.3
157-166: -0.9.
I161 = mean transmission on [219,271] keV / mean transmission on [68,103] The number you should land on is 1.1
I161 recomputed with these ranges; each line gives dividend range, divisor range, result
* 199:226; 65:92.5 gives 1.07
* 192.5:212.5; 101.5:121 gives 1.02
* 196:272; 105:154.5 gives 1.01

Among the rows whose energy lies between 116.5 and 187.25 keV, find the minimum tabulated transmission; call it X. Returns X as 217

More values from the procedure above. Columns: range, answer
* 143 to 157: 229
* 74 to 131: 204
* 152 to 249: 195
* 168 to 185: 231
